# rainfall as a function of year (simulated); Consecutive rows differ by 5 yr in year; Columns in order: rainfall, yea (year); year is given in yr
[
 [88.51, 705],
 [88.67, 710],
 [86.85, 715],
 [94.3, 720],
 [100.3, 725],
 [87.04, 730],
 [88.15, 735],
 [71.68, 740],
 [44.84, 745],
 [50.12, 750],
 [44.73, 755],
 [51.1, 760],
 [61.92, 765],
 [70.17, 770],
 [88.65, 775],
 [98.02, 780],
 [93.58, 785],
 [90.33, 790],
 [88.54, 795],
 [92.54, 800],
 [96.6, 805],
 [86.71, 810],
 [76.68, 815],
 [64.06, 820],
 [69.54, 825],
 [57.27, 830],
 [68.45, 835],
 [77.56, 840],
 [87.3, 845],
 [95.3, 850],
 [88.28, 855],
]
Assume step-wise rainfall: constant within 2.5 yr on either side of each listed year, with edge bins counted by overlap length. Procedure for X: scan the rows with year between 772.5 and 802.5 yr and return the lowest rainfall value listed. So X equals 88.54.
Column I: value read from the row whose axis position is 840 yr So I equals 77.56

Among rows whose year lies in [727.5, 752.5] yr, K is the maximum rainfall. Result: 88.15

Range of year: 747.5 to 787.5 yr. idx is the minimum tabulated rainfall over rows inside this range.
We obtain 44.73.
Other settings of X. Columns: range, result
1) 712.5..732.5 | 86.85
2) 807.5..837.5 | 57.27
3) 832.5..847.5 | 68.45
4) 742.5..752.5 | 44.84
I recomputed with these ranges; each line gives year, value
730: 87.04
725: 100.3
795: 88.54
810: 86.71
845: 87.3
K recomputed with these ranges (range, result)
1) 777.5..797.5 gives 98.02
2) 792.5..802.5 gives 92.54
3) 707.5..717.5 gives 88.67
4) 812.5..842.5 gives 77.56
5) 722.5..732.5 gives 100.3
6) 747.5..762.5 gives 51.1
